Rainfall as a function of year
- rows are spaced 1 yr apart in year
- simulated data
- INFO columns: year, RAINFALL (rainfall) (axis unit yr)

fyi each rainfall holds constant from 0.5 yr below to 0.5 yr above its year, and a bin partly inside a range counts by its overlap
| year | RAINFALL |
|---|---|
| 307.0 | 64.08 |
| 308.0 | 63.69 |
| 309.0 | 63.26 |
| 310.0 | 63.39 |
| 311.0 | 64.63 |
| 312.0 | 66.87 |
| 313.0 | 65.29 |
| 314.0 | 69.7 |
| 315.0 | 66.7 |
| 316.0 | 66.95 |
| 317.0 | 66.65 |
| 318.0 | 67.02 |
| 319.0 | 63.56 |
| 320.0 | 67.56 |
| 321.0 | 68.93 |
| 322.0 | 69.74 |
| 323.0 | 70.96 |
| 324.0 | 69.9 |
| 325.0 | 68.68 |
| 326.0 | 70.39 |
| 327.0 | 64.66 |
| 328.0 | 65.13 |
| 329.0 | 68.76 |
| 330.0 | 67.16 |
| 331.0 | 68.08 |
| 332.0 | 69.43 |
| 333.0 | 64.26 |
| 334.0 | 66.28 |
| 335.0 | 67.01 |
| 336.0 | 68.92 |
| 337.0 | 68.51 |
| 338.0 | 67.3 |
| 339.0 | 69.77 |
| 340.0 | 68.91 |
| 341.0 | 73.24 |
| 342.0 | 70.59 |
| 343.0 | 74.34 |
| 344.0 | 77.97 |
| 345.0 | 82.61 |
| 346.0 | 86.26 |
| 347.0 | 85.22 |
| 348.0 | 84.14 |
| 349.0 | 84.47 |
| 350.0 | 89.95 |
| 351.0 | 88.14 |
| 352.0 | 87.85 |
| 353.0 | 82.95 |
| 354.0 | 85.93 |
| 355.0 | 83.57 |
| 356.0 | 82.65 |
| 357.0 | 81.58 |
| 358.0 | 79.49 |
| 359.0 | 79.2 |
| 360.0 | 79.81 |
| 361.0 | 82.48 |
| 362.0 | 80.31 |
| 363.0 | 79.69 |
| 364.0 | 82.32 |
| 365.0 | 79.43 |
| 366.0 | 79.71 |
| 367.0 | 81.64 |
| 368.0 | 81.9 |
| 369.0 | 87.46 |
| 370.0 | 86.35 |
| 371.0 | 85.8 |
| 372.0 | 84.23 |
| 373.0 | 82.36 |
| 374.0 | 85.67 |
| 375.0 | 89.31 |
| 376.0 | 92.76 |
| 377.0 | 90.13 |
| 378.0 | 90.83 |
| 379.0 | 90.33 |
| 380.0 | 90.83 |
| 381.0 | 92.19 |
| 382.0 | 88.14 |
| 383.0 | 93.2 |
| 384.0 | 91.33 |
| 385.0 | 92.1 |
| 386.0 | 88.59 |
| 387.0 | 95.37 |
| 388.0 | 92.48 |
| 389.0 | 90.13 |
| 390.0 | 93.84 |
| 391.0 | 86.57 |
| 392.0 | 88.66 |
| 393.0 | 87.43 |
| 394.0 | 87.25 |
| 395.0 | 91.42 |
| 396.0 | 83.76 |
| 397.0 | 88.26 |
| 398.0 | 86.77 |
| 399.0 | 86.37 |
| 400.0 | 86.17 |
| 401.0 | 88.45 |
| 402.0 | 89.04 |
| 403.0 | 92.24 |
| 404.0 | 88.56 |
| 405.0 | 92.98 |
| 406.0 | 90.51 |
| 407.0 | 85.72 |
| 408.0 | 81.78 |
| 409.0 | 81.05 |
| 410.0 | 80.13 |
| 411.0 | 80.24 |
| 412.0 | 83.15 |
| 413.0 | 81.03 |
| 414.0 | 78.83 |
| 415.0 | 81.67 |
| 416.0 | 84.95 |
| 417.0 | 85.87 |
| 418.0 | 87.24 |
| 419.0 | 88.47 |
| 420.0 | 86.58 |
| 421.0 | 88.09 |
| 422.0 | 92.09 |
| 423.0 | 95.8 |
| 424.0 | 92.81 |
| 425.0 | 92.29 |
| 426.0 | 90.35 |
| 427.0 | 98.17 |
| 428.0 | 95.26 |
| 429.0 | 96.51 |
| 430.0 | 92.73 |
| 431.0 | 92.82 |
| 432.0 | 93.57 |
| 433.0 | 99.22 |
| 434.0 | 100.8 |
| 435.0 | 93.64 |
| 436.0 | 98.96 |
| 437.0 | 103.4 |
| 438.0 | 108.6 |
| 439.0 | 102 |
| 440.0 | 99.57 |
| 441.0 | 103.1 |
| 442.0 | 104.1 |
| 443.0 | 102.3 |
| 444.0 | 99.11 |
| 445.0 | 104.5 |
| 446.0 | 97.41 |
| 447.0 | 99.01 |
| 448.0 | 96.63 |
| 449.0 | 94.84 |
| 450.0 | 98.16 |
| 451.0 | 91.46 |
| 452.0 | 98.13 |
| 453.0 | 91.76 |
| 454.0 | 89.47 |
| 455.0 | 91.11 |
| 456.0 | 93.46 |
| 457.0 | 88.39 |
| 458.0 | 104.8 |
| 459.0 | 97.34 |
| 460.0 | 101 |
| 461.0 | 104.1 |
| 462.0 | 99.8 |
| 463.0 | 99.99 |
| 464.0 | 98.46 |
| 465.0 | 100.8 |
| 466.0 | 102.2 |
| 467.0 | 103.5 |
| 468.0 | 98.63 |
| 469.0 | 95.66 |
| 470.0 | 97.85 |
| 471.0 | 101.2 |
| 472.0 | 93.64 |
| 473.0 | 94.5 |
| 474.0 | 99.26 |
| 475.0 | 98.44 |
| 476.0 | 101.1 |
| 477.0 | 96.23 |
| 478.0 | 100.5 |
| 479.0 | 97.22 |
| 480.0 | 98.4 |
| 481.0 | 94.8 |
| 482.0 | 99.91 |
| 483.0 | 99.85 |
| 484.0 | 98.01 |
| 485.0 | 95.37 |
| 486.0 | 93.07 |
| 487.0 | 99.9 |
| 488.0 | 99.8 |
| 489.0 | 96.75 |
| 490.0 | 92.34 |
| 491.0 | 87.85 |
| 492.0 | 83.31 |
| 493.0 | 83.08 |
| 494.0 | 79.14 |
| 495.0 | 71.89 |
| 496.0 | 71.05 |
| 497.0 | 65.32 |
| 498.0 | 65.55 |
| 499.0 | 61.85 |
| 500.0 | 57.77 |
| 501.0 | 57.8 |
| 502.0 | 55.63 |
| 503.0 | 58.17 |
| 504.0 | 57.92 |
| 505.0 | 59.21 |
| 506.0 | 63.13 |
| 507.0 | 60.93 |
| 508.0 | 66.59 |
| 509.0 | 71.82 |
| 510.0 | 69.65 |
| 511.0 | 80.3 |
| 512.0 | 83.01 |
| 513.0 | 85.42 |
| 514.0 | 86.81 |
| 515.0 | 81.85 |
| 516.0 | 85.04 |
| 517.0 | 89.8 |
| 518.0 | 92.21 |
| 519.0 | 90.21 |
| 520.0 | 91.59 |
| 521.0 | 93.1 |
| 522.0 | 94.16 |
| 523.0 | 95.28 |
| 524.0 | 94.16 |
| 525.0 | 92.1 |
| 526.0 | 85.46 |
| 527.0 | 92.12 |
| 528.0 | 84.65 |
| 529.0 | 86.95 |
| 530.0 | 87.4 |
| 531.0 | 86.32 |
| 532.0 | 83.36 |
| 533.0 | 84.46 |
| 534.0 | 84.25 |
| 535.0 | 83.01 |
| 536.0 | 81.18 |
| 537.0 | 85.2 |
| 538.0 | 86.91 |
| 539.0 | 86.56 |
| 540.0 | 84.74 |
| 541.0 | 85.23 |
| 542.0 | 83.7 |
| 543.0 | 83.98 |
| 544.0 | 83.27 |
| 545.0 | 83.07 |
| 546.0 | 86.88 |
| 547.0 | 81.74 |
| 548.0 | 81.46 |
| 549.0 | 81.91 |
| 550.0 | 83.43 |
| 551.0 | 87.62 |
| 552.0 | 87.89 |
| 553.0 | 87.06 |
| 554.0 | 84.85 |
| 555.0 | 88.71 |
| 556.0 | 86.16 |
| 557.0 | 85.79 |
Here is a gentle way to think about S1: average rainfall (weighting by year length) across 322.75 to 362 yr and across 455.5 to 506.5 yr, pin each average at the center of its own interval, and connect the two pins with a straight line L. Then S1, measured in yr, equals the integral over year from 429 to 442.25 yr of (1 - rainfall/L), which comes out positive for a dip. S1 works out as -2.3 yr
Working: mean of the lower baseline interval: 75.6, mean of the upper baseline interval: 88.5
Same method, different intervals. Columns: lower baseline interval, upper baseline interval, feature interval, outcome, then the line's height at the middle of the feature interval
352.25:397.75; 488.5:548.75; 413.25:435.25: -1.8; 84.4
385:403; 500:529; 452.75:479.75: -4.8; 83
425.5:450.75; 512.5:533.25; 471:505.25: 3.0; 92.7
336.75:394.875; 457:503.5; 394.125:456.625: -3.3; 87.4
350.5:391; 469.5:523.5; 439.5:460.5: -3.1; 85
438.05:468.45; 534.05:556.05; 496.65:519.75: 4.7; 90.3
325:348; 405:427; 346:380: -3.6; 76.4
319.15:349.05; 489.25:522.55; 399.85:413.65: -2.4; 73.2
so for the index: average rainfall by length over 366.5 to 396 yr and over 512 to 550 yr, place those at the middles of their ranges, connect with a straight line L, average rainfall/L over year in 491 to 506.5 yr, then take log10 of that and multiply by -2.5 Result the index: 0.288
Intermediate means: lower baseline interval 88.8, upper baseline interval 86.5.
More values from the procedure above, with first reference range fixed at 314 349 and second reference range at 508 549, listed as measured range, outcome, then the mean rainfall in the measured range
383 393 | -0.21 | 90.9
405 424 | -0.12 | 85.6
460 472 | -0.23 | 100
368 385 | -0.20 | 88.7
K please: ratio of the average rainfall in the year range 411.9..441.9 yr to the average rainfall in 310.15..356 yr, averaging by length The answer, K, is 1.3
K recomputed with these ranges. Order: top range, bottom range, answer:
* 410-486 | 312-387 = 1.22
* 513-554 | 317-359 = 1.17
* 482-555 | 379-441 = 0.91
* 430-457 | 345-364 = 1.17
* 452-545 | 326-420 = 1.05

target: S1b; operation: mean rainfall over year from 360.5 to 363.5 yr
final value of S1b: 80.8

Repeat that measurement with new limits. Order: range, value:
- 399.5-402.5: 87.9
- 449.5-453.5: 94.9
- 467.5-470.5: 97.4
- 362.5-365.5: 80.5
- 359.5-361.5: 81.1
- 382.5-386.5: 91.3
